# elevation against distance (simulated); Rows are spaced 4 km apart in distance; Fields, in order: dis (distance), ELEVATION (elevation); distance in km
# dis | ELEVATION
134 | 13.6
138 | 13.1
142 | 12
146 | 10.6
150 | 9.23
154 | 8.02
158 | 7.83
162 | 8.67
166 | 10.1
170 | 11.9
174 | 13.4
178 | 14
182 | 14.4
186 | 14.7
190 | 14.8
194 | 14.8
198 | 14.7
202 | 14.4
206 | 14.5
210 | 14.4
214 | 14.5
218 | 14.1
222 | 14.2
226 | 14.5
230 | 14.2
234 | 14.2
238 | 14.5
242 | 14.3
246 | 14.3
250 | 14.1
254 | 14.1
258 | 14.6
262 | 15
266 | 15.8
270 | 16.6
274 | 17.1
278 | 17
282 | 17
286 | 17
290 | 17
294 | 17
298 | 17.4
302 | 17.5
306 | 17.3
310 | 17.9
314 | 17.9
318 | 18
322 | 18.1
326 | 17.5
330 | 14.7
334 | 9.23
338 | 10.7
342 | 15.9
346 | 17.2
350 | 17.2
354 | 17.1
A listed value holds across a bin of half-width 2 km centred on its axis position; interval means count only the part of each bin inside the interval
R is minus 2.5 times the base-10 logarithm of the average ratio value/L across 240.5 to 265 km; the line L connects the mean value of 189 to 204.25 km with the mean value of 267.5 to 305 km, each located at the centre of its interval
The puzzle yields 0.12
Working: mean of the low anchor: 14.7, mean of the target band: 14.5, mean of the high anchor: 17.1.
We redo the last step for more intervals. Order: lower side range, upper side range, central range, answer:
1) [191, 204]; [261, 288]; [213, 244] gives 0.08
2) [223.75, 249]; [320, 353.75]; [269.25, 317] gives -0.17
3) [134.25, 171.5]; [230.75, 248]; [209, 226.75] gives -0.08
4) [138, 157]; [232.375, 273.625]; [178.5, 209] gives -0.19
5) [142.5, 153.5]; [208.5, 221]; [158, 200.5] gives -0.07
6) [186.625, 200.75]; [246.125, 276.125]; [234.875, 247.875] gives 0.06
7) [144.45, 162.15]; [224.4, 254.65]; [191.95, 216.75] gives -0.20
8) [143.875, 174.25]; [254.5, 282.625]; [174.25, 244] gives -0.15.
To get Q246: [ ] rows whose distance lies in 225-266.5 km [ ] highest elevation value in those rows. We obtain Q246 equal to 15.8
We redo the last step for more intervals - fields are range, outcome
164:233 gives 14.8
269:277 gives 17.1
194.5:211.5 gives 14.7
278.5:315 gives 17.9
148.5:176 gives 13.4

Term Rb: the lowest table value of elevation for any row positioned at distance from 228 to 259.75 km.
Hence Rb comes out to 14.1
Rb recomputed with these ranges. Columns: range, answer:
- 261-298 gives 15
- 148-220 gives 7.83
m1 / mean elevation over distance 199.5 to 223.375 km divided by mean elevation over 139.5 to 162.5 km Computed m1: 1.5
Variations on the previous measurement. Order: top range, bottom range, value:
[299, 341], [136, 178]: 1.49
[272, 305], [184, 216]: 1.17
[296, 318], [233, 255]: 1.24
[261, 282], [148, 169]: 1.84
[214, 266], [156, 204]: 1.12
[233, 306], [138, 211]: 1.28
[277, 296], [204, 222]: 1.18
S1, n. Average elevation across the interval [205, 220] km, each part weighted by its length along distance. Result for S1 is 14.4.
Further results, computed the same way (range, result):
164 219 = 13.9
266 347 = 16.4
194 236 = 14.4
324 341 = 13.2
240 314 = 16.2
